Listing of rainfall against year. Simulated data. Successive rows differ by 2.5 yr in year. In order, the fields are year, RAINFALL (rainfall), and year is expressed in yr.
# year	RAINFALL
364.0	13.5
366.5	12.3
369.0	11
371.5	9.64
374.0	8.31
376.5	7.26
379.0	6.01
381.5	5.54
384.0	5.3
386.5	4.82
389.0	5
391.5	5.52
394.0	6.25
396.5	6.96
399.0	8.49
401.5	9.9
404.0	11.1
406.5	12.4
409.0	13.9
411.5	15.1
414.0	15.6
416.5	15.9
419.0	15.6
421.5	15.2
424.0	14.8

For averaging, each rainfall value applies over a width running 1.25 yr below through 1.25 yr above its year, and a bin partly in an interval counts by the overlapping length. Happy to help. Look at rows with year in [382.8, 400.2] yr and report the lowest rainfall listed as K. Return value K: 4.82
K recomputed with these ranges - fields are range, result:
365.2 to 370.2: 11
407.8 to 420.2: 13.9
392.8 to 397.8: 6.25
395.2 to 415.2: 6.96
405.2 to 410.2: 12.4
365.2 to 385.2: 5.3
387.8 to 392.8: 5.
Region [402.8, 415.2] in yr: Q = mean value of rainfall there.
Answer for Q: 13.6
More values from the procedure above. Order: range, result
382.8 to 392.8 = 5.16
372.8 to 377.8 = 7.76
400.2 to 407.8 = 11.1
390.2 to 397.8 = 6.25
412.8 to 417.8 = 15.8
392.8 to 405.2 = 8.54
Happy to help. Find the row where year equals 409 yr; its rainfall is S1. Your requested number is 13.9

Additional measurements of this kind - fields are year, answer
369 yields 11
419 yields 15.6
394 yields 6.25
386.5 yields 4.82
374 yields 8.31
